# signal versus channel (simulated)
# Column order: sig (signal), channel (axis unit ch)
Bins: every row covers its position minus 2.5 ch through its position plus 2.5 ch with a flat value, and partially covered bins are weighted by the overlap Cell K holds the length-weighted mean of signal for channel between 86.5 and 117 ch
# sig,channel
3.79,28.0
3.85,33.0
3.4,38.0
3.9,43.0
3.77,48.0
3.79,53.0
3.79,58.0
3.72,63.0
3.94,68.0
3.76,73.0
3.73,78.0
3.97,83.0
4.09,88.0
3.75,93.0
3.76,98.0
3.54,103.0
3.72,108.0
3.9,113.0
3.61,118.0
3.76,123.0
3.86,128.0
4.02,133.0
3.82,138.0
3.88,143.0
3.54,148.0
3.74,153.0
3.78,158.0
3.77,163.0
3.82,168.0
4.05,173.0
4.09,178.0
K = 3.77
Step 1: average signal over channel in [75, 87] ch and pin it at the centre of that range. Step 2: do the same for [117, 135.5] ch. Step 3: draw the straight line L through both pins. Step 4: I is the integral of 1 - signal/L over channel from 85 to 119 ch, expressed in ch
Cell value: 0.7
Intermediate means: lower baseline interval 3.88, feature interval 3.78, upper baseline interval 3.83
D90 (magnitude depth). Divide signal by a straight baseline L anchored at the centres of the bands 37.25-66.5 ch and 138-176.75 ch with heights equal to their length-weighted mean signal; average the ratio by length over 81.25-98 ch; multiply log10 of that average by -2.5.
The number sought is -0.04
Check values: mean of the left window 3.76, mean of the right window 3.81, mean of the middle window 3.91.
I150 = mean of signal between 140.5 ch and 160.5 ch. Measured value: 3.73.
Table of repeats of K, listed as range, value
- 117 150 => 3.8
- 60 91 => 3.87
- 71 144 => 3.81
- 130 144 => 3.91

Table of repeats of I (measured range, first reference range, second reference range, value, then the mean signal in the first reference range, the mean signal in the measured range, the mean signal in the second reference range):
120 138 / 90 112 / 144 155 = -0.9 ch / 3.72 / 3.86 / 3.67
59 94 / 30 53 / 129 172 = -0.9 ch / 3.74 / 3.85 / 3.81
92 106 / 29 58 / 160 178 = 0.5 ch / 3.75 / 3.68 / 3.91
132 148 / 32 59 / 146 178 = -0.2 ch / 3.74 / 3.84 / 3.81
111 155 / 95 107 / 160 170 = -0.8 ch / 3.66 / 3.79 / 3.79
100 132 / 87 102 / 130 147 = 0.8 ch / 3.81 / 3.75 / 3.87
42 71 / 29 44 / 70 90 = -0.2 ch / 3.71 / 3.81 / 3.88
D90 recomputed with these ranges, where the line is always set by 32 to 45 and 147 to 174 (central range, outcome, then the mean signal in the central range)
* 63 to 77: -0.03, 3.81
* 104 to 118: 0.00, 3.75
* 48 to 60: -0.02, 3.79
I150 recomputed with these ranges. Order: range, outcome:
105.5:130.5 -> 3.77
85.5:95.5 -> 3.92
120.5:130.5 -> 3.81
